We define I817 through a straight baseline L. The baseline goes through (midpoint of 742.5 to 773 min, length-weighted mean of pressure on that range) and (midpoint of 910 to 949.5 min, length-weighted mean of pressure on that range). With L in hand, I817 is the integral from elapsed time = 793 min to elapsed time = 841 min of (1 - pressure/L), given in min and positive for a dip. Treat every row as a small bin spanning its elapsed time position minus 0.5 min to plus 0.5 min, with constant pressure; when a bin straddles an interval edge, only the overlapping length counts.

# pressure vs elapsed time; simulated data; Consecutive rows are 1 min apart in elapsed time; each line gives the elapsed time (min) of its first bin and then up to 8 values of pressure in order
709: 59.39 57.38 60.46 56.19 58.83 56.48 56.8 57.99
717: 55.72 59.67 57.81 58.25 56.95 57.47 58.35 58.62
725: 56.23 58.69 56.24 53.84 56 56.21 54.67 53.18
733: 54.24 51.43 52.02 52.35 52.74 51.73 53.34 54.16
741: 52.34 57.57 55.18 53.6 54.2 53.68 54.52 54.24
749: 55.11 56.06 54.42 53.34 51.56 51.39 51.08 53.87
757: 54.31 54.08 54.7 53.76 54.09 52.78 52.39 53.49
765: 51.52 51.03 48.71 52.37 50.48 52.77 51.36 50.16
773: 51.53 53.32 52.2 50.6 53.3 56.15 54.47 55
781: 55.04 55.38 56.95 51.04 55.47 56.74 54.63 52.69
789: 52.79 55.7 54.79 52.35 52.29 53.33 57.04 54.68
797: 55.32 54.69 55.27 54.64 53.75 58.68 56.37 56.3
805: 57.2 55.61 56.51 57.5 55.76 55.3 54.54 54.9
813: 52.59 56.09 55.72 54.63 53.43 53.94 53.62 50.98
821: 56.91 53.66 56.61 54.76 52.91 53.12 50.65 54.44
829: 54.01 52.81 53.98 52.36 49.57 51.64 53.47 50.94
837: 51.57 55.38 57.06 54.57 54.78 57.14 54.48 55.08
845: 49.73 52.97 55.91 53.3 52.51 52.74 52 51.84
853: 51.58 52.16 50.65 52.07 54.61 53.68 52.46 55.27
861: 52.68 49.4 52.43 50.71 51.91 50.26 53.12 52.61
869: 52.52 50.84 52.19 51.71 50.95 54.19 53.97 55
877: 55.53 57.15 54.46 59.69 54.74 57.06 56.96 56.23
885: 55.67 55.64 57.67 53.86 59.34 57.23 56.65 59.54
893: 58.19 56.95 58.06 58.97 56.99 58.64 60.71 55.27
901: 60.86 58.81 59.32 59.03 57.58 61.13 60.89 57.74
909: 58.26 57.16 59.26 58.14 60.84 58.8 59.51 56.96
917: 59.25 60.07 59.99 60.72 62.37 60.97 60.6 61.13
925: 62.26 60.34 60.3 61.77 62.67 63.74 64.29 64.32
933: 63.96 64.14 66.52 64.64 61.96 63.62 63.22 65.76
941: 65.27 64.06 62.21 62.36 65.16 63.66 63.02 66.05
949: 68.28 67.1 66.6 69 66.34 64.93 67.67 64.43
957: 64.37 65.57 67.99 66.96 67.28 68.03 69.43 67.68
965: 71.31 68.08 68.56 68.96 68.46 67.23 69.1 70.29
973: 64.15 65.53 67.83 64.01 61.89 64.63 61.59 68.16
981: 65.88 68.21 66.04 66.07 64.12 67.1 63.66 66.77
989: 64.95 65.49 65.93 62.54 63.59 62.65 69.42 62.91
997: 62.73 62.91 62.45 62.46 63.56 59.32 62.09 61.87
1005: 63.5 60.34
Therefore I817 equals 1.5 min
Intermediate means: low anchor 53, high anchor 62.3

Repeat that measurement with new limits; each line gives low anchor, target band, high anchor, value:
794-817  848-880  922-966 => 3.6 min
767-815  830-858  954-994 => 2.3 min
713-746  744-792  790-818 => 1.7 min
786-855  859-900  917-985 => 2.7 min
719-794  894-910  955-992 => 0.9 min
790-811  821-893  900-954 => 5.5 min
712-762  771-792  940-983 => 1.3 min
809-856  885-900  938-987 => 0.5 min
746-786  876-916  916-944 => 1.8 min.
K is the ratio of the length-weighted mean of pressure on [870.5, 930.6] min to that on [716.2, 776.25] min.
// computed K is 1.08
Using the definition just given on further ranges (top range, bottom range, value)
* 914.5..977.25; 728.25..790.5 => 1.21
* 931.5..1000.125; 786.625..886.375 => 1.22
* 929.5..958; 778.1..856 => 1.20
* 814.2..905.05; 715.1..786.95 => 1.01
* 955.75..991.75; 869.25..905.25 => 1.18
